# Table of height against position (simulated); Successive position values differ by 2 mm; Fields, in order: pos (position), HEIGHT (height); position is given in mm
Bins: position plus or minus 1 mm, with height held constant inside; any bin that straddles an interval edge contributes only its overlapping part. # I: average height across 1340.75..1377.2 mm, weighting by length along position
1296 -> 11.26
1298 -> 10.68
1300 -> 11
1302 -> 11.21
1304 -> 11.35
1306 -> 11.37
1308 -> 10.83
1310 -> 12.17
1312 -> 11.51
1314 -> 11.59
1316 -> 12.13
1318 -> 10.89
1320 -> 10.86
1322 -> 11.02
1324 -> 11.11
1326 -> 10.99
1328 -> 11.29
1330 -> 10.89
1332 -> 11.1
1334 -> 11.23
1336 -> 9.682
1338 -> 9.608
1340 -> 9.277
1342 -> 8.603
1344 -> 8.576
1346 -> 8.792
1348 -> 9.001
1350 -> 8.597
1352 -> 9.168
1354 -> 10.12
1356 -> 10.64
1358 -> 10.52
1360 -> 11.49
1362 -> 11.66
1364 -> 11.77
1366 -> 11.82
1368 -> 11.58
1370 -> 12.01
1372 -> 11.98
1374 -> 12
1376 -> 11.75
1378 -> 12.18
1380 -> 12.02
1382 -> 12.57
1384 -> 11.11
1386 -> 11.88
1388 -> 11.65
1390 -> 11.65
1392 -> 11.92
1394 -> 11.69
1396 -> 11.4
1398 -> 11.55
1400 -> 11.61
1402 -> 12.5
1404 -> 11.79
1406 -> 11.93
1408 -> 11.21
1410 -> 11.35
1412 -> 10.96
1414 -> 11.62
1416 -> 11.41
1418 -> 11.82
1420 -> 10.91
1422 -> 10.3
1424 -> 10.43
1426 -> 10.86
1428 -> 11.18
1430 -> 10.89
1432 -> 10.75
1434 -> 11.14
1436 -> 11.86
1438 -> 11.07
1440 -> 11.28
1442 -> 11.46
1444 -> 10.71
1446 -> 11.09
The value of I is 10.6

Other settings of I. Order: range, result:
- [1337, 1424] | 11.1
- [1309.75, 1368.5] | 10.6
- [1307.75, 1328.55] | 11.3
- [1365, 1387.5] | 11.9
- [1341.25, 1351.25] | 8.73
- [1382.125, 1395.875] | 11.7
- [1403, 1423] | 11.3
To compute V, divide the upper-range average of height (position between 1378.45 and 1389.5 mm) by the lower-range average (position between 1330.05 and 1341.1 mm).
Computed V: 1.16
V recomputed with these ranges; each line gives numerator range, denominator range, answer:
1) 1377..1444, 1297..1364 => 1.08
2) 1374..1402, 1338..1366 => 1.19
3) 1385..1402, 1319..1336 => 1.07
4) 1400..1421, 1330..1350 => 1.21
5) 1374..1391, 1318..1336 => 1.08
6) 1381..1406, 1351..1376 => 1.05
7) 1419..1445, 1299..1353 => 1.05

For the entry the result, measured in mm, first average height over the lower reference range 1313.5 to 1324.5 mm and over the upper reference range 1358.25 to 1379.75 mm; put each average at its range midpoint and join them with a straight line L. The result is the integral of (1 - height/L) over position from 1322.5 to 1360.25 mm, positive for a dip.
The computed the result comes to 4.8 mm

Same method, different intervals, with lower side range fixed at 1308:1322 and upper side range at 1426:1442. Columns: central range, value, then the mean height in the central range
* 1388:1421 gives -1.0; 11.6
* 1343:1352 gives 2.0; 8.79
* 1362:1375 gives -0.6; 11.8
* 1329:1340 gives 1.0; 10.4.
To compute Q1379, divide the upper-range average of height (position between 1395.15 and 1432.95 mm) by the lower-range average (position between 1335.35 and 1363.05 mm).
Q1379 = 1.16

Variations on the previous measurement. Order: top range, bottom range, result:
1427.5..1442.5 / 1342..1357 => 1.21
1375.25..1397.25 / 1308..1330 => 1.04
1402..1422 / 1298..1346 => 1.06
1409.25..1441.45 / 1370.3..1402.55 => 0.94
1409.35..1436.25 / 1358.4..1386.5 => 0.94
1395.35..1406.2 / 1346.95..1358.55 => 1.22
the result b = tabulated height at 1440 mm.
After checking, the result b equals 11.28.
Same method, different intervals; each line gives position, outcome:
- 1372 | 11.98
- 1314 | 11.59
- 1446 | 11.09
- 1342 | 8.603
